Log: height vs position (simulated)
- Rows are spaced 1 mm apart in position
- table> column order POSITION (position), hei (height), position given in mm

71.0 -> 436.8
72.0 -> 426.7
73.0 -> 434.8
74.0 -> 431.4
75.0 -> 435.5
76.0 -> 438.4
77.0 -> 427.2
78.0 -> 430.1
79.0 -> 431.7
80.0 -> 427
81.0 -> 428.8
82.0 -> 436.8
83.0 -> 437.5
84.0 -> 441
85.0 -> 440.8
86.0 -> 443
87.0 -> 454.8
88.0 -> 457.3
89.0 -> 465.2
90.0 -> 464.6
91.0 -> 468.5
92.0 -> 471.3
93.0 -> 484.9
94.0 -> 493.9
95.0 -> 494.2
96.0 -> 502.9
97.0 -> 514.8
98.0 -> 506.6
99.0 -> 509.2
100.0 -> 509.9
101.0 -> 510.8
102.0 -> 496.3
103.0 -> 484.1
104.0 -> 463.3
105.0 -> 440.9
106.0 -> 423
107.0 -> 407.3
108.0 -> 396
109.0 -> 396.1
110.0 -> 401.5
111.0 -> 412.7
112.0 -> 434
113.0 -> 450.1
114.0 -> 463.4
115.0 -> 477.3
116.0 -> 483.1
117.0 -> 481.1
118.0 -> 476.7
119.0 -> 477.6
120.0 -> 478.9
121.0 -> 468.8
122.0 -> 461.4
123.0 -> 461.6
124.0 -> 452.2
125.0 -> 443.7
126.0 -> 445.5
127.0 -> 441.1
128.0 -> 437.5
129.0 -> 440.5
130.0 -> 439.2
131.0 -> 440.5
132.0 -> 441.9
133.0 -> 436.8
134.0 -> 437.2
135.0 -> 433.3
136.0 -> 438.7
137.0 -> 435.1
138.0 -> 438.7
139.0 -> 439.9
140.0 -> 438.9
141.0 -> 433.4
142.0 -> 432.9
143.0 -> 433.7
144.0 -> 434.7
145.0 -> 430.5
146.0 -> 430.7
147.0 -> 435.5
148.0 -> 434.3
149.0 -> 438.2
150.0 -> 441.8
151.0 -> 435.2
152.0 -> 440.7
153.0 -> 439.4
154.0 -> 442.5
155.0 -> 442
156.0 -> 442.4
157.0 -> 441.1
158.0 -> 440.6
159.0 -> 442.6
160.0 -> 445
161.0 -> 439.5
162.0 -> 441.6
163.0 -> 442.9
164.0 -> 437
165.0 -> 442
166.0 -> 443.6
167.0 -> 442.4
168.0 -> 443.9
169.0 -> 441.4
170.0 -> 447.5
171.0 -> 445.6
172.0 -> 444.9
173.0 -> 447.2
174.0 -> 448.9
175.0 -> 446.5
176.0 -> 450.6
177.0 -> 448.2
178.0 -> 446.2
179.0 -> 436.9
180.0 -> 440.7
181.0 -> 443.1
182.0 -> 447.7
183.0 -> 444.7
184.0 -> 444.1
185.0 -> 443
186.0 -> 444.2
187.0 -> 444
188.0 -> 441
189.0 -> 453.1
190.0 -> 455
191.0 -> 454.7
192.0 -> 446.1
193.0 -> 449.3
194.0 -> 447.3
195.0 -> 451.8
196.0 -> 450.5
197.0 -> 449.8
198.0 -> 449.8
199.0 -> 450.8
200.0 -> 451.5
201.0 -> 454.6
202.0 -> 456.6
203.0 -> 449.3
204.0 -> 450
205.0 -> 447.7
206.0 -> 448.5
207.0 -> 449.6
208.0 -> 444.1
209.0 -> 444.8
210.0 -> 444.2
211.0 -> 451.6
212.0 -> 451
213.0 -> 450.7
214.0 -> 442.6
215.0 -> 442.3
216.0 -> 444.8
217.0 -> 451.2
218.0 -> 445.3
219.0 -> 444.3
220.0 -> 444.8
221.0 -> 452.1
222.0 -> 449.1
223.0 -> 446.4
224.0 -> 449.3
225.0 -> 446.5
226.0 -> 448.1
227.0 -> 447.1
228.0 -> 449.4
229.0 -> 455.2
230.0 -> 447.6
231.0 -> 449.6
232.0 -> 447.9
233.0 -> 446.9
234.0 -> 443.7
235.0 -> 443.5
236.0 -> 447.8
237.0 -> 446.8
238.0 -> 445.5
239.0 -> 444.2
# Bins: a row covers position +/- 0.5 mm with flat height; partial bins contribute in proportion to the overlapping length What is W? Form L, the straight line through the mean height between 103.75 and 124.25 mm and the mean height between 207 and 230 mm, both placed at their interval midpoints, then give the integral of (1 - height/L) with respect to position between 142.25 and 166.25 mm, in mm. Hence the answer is 0.5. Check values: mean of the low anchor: 448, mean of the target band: 439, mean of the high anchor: 448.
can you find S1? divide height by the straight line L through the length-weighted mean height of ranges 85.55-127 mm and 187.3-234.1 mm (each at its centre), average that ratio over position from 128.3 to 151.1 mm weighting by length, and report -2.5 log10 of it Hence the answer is 0.05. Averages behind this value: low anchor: 464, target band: 437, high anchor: 449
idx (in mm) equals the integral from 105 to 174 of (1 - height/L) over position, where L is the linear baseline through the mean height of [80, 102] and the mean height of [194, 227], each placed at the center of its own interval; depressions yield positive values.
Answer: 3.1 mm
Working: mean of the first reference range 473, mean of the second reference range 449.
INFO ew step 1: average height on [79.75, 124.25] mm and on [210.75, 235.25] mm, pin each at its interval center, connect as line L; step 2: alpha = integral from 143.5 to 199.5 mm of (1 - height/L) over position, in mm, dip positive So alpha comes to 1.2 mm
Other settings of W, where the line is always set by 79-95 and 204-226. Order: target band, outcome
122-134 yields 0.2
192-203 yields -0.1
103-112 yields 0.6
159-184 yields 0.3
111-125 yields -0.3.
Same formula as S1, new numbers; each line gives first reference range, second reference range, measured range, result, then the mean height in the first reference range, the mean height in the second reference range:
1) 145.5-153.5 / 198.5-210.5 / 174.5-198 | -0.004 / 437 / 449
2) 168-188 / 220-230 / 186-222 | -0.004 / 445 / 449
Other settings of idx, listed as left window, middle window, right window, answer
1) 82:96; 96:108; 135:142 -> -0.5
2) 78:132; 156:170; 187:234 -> 0.3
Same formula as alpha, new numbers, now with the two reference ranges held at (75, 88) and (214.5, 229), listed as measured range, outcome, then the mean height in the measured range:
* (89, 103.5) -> -1.8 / 493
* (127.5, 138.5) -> 0.1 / 438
